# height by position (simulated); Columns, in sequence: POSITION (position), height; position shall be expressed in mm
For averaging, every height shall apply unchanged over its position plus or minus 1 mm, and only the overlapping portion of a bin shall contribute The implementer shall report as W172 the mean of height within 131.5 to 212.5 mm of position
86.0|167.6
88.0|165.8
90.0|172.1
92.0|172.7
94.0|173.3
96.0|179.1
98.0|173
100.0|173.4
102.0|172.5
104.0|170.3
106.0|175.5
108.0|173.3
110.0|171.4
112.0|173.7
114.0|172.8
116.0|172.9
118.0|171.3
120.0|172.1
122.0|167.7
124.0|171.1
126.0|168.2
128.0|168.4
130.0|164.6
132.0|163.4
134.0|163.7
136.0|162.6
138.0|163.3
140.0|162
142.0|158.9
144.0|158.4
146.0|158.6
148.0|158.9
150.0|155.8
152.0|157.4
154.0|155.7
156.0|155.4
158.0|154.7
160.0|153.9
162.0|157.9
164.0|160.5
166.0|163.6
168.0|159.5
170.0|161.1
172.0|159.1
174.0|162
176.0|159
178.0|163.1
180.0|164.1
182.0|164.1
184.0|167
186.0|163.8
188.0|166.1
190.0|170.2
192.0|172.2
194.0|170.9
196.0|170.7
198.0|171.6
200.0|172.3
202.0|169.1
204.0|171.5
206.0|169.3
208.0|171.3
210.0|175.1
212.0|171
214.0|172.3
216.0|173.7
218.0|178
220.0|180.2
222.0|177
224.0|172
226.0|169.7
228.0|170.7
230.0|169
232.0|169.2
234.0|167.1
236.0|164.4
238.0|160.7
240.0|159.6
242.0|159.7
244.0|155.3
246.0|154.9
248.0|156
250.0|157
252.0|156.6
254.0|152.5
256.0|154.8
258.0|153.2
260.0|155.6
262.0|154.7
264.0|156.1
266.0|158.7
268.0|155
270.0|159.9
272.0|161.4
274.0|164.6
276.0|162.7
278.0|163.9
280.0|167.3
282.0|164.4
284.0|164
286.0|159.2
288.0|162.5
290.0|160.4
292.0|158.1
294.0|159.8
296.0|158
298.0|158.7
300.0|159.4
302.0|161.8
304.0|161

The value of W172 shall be 164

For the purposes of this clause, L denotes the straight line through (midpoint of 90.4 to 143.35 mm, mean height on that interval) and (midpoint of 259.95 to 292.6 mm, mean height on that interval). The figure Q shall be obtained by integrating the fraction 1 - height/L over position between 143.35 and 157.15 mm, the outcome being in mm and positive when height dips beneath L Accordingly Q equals 0.9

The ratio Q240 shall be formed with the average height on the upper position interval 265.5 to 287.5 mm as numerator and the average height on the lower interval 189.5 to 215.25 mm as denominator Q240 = 0.95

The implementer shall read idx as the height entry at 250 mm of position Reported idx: 157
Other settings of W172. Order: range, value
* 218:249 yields 166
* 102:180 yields 164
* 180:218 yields 170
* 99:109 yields 173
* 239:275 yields 157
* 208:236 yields 172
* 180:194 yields 167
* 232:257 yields 159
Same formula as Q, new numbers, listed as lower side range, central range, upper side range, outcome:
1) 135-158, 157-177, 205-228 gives 0.5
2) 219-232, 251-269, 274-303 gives 1.2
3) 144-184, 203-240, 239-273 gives -3.1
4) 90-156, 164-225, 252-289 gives -1.9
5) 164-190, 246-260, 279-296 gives 0.6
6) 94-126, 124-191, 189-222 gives 4.3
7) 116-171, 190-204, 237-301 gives -0.9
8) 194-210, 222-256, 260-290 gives 0.7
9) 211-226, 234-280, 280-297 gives 2.4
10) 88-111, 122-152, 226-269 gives 1.2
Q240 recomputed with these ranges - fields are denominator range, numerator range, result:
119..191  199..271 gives 1.01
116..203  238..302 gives 0.97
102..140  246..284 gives 0.94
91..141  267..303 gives 0.95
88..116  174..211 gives 0.97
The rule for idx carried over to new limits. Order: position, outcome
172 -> 159.1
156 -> 155.4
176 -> 159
